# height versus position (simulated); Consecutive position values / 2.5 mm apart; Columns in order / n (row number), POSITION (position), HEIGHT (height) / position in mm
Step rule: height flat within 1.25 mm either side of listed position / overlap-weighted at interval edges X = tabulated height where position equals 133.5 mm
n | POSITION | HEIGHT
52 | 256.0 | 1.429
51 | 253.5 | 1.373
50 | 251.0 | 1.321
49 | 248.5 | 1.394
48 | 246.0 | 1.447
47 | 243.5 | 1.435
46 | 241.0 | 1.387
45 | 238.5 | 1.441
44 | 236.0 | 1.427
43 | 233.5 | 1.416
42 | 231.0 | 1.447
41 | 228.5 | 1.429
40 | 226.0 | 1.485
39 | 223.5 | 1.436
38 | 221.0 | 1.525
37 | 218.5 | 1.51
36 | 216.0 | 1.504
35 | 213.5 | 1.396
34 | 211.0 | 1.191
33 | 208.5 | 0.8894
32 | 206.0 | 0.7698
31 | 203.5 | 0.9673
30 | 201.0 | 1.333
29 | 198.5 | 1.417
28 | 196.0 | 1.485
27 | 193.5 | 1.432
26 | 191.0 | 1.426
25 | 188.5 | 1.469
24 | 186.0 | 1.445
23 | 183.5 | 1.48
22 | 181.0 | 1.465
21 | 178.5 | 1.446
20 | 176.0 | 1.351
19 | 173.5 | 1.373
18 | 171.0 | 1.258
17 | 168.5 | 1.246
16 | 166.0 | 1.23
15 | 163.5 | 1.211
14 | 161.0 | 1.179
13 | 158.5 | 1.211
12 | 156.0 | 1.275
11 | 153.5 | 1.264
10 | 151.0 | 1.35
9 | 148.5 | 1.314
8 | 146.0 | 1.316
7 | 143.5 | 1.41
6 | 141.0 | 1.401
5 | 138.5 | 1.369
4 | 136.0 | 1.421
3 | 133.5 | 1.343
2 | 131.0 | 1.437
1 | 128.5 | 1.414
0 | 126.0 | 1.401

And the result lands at 1.343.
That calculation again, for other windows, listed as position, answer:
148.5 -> 1.314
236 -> 1.427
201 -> 1.333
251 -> 1.321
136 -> 1.421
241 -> 1.387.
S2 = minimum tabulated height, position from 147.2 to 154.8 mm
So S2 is 1.264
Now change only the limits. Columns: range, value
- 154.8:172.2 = 1.179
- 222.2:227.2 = 1.436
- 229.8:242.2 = 1.387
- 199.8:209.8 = 0.7698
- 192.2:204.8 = 0.9673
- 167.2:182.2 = 1.246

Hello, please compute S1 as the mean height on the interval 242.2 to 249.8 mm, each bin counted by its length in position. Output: 1.42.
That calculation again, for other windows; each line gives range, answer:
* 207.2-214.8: 1.16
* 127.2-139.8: 1.4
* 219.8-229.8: 1.47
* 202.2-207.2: 0.874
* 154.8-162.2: 1.22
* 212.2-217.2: 1.45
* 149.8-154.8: 1.31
